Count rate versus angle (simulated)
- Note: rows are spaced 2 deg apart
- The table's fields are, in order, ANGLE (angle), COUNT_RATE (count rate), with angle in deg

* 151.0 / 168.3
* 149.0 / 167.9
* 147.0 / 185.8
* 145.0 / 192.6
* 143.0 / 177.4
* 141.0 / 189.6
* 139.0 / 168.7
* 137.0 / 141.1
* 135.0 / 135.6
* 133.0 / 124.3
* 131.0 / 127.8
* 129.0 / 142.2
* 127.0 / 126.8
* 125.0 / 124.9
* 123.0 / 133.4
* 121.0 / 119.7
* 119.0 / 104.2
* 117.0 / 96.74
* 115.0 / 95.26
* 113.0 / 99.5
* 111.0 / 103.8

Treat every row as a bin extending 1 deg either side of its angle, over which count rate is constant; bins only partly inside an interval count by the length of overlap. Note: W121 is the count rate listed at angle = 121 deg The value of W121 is 119.7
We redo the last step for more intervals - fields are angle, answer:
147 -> 185.8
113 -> 99.5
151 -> 168.3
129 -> 142.2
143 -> 177.4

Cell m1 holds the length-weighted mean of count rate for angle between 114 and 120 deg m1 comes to 98.7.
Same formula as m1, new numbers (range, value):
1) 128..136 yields 132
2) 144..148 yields 189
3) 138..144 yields 179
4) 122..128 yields 128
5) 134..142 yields 159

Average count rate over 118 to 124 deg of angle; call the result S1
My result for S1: 119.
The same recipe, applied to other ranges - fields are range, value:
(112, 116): 97.4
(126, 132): 132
